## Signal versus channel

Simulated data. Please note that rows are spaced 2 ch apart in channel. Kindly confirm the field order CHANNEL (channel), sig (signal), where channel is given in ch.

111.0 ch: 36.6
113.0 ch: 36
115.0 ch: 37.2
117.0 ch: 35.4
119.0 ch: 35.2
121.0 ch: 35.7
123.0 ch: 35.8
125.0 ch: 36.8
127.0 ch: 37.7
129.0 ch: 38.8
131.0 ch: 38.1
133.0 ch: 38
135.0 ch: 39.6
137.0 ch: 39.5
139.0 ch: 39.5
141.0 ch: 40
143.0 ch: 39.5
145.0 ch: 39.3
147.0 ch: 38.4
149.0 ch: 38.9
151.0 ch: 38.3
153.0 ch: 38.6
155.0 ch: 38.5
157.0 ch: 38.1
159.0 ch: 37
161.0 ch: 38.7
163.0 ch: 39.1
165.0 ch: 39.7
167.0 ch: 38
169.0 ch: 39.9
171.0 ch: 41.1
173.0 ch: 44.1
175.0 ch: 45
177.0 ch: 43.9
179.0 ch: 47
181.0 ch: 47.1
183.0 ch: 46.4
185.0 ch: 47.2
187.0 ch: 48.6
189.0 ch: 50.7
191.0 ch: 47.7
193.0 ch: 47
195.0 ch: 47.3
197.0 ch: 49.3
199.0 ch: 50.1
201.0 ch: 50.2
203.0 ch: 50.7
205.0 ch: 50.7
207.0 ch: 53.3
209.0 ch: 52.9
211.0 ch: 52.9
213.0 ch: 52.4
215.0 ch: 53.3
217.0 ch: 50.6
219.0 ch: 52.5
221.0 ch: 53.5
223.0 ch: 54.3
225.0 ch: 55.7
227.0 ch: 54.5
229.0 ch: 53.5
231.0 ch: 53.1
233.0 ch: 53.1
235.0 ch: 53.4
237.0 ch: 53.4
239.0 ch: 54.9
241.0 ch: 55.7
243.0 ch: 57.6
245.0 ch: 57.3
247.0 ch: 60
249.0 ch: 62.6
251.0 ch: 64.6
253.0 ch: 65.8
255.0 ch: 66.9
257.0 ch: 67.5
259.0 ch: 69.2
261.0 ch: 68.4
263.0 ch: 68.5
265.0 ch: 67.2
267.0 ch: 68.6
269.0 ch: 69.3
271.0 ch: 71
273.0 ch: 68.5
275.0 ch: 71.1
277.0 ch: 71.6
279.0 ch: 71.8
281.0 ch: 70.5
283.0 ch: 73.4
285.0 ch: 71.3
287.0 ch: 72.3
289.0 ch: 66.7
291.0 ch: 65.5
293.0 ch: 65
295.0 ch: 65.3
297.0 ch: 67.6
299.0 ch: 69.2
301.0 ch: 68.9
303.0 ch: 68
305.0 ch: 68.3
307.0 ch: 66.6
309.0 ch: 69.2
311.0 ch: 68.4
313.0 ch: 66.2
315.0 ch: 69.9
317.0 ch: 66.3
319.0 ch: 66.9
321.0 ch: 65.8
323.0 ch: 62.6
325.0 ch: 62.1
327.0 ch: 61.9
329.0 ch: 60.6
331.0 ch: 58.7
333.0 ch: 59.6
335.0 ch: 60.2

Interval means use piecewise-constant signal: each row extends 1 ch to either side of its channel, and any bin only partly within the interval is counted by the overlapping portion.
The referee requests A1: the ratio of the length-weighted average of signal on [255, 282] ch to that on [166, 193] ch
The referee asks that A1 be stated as 1.5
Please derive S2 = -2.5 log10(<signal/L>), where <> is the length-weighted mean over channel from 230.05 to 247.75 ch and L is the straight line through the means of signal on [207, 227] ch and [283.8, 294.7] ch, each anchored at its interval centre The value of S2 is 0.05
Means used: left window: 53.2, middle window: 55.3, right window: 68.1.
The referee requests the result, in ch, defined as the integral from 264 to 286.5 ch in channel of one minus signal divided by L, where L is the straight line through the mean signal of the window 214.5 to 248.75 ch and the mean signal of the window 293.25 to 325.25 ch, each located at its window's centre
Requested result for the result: -3.2 ch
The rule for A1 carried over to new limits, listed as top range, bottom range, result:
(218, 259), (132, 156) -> 1.48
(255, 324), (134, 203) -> 1.60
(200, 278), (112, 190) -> 1.47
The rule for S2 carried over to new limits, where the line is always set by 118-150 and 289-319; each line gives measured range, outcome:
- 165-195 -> 0.02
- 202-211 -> -0.03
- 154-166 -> 0.11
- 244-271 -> -0.11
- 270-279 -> -0.14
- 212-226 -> -0.01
